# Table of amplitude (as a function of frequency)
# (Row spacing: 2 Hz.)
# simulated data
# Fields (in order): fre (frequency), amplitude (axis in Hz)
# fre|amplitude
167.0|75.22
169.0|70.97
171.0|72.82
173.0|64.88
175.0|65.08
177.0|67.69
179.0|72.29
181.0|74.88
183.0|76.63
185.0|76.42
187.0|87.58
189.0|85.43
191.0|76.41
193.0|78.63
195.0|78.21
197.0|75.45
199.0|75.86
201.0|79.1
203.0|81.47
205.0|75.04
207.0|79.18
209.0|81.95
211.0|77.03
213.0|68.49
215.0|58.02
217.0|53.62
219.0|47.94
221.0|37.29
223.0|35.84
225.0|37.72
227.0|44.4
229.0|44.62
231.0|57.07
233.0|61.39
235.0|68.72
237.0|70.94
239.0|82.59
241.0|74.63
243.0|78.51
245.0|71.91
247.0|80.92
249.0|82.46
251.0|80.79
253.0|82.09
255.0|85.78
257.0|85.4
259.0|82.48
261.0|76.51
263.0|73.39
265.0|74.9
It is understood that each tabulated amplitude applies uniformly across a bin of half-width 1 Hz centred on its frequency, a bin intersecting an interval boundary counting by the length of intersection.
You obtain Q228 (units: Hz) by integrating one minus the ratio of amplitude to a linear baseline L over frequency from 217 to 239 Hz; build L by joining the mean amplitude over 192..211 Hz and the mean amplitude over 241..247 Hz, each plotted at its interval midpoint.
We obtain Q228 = 7.1 Hz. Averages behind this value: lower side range 78.3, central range 52.2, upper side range 76.1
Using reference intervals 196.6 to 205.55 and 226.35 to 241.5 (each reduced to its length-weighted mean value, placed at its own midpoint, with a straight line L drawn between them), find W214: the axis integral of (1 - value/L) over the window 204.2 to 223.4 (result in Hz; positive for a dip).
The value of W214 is 2.8 Hz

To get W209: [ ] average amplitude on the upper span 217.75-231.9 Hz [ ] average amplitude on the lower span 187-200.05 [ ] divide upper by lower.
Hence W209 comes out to 0.6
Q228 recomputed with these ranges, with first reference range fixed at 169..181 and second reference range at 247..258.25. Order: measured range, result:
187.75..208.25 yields -1.5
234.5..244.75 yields 0.7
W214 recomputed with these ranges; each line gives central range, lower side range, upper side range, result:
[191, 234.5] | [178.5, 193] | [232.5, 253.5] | 7.8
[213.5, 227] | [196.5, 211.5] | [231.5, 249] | 5.4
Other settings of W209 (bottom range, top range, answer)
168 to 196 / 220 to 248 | 0.81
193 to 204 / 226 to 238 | 0.74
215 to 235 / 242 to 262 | 1.67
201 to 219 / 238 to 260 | 1.14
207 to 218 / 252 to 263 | 1.19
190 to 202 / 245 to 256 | 1.05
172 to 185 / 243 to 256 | 1.14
